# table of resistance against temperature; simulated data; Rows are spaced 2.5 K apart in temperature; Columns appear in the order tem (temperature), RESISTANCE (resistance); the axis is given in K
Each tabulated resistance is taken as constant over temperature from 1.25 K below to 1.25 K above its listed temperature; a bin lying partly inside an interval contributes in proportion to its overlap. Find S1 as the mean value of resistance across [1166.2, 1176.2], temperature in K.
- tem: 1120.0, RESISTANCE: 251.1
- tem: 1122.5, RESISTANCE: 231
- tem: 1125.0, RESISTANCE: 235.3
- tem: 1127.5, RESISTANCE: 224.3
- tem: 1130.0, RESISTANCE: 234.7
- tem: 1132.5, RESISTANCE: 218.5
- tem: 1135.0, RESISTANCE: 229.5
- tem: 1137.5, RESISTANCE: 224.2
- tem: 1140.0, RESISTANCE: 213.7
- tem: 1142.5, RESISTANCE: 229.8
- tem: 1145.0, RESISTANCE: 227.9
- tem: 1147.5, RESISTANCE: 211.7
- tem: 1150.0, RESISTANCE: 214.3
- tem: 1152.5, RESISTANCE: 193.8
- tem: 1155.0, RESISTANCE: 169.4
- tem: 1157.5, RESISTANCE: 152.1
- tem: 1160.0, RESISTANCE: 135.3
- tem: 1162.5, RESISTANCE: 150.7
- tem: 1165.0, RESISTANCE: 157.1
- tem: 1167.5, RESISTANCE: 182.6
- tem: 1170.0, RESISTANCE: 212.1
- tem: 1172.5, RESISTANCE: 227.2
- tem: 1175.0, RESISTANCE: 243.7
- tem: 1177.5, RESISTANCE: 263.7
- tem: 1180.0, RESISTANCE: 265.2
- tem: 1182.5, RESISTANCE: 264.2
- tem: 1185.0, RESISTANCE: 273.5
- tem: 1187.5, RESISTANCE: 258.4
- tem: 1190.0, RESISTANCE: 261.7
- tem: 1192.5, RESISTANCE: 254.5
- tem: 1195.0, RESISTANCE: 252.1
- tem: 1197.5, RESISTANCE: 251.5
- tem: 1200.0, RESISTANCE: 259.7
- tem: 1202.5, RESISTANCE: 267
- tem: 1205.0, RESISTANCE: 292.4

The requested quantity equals 216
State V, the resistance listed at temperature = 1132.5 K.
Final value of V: 218.5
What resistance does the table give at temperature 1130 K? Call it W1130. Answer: 234.7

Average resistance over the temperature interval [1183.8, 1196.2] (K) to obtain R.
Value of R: 260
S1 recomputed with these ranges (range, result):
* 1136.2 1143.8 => 223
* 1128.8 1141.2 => 224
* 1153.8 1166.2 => 153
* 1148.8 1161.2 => 173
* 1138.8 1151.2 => 220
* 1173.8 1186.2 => 262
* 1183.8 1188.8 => 266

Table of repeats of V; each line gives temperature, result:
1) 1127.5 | 224.3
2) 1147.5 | 211.7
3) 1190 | 261.7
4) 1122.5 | 231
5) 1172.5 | 227.2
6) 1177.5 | 263.7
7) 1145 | 227.9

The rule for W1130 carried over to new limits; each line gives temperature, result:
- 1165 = 157.1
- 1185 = 273.5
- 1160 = 135.3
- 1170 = 212.1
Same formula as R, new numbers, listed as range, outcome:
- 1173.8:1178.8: 254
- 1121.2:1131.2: 231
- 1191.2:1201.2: 254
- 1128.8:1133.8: 227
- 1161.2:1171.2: 175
